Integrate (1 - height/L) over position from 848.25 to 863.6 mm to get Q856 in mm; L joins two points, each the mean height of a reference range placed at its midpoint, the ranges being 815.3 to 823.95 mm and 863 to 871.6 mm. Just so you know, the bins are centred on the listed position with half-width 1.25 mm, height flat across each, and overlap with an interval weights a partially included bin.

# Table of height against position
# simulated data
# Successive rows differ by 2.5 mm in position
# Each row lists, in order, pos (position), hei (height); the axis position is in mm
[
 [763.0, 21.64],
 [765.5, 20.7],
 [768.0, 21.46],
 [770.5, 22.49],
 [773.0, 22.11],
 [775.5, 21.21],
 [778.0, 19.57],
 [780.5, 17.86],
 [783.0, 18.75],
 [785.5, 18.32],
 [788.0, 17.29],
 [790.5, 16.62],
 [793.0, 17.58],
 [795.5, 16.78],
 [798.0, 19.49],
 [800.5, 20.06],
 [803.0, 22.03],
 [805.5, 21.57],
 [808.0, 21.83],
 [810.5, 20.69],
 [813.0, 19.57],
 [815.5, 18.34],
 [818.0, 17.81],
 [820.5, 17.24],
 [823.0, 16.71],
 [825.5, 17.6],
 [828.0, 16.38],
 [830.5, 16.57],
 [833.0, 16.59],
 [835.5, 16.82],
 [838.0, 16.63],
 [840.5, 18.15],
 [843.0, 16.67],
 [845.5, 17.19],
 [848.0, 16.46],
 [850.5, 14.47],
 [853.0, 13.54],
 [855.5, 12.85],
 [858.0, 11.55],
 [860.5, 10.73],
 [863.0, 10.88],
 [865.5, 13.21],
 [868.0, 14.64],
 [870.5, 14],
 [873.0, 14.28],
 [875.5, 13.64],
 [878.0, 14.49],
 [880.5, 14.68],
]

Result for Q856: 1.9 mm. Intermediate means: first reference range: 17.5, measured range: 12.7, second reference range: 13.5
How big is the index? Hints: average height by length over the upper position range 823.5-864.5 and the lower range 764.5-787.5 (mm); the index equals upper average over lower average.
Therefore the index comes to 0.75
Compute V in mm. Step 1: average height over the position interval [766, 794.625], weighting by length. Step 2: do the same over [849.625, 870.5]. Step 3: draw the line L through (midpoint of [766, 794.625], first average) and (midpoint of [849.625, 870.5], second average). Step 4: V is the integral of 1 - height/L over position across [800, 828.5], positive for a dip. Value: -4.4 mm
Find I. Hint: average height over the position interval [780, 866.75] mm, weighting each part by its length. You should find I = 17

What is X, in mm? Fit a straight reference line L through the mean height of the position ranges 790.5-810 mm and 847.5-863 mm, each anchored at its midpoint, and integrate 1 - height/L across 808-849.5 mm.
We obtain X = -3.7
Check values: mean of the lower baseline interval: 19.7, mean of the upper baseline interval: 12.9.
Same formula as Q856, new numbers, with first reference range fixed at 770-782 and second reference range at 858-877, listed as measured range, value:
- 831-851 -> -2.1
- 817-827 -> -0.4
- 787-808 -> -0.5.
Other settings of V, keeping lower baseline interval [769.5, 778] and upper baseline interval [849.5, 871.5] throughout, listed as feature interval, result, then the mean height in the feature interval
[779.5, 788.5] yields 1.1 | 18.1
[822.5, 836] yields -0.7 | 16.8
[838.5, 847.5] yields -1.6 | 17.2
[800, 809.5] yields -1.6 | 21.5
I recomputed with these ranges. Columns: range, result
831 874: 14.7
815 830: 17.3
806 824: 19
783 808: 19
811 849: 17.3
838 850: 16.9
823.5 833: 16.8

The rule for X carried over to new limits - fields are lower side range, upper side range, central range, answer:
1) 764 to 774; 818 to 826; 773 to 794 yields 1.91 mm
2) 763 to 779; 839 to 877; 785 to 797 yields 1.45 mm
